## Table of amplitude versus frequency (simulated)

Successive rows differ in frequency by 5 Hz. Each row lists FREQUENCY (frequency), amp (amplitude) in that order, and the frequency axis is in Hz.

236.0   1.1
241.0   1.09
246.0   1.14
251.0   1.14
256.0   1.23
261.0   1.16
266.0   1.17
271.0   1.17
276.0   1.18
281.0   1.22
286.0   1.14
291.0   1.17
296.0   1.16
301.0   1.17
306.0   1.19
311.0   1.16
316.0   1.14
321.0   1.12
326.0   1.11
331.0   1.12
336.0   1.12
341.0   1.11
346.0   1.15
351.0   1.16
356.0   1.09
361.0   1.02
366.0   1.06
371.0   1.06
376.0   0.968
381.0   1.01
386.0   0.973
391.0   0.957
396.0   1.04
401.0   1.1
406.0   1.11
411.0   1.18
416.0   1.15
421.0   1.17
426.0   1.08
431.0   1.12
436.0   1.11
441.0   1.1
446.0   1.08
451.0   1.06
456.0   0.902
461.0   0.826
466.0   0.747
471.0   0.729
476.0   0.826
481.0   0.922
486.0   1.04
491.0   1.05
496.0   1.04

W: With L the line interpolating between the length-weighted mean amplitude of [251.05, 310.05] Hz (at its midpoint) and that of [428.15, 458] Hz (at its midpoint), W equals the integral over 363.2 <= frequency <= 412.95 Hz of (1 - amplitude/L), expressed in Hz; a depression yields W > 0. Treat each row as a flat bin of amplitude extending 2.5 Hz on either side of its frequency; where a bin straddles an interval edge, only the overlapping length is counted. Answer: 2.62 Hz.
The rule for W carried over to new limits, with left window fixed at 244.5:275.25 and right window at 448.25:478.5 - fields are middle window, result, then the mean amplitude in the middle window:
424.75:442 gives -3.98 Hz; 1.1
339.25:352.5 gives -1.35 Hz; 1.14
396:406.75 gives -1.61 Hz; 1.09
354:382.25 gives -0.98 Hz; 1.03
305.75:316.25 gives -0.70 Hz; 1.16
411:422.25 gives -2.92 Hz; 1.16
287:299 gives -0.47 Hz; 1.16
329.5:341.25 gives -0.74 Hz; 1.12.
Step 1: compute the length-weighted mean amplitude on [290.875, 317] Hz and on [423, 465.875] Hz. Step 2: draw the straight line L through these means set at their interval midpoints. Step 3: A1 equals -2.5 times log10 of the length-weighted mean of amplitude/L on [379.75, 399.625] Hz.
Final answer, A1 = 0.08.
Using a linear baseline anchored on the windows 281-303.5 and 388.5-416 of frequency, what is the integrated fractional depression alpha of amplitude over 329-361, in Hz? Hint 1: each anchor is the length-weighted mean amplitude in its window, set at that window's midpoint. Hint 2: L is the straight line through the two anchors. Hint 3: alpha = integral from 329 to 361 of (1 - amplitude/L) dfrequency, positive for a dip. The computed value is 0.29 Hz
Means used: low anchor 1.17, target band 1.12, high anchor 1.08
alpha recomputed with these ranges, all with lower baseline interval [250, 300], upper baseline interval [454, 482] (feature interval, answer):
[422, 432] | -2.38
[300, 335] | -1.45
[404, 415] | -2.62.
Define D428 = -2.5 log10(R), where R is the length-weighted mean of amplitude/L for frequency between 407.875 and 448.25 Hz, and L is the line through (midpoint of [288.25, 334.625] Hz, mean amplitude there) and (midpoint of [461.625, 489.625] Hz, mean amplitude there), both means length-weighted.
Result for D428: -0.19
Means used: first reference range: 1.15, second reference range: 0.859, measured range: 1.12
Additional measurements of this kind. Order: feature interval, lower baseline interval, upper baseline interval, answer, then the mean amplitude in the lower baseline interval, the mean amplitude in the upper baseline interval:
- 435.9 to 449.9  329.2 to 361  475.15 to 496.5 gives -0.07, 1.12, 0.981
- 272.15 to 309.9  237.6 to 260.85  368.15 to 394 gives -0.07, 1.15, 0.995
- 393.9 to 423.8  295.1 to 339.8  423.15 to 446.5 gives -0.02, 1.14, 1.1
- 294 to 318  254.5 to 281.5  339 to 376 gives -0.02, 1.18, 1.08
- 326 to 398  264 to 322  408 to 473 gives 0.04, 1.17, 1.02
